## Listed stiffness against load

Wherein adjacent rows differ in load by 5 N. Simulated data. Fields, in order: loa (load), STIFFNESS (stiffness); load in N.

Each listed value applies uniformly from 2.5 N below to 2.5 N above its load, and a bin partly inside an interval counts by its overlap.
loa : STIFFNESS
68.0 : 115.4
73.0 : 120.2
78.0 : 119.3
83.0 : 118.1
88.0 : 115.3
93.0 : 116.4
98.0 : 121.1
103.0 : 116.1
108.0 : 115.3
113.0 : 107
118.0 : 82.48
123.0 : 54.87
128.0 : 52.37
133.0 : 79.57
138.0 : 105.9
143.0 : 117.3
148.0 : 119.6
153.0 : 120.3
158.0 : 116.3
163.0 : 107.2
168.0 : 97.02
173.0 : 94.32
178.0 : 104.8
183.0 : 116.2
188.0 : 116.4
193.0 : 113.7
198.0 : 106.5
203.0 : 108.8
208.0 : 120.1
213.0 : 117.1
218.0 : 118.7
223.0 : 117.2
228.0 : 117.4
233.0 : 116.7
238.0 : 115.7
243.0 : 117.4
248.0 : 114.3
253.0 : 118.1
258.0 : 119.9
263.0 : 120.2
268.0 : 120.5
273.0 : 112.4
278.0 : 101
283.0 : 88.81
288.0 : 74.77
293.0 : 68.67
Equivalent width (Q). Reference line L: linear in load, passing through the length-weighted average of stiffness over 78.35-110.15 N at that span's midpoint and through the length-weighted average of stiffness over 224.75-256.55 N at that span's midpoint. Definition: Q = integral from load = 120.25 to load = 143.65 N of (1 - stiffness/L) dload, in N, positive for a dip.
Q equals 7.57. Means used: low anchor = 117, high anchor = 117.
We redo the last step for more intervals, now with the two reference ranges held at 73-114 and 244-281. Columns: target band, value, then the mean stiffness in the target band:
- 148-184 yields 2.31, 108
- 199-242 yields -0.29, 116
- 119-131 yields 5.99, 58.3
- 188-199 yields 0.34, 112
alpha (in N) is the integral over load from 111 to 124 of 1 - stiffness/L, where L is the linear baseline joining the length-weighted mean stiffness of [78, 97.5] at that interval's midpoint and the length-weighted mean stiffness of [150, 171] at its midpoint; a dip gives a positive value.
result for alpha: 3.5 N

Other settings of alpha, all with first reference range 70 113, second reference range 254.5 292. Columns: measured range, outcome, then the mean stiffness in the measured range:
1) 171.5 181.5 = 0.8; 102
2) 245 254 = -0.9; 116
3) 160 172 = 1.1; 102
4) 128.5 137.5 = 2.7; 79.4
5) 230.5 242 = -1.0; 116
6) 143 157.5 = -0.8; 119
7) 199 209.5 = -0.4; 113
